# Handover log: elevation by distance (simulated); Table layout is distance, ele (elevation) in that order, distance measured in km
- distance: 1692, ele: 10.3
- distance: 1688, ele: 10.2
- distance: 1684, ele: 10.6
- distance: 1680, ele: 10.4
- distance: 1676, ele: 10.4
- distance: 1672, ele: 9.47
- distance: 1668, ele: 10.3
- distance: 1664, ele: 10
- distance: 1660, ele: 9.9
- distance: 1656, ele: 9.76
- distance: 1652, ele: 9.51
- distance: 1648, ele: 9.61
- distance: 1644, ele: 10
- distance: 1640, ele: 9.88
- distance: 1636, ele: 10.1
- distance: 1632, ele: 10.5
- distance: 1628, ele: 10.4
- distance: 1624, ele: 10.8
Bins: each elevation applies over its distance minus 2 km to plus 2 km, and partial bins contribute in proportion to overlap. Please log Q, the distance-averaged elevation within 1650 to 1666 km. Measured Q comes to 9.79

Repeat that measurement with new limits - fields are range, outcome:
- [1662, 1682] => 10.1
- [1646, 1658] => 9.63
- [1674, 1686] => 10.5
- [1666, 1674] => 9.89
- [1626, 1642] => 10.2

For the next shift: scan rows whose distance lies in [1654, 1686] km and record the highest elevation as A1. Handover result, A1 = 10.6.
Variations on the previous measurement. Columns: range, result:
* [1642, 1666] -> 10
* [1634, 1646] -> 10.1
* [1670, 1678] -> 10.4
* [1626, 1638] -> 10.5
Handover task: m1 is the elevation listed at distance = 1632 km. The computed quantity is 10.5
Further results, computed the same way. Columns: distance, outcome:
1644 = 10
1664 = 10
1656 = 9.76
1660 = 9.9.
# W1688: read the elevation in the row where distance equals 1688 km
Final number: 10.2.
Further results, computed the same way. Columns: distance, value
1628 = 10.4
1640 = 9.88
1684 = 10.6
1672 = 9.47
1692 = 10.3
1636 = 10.1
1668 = 10.3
